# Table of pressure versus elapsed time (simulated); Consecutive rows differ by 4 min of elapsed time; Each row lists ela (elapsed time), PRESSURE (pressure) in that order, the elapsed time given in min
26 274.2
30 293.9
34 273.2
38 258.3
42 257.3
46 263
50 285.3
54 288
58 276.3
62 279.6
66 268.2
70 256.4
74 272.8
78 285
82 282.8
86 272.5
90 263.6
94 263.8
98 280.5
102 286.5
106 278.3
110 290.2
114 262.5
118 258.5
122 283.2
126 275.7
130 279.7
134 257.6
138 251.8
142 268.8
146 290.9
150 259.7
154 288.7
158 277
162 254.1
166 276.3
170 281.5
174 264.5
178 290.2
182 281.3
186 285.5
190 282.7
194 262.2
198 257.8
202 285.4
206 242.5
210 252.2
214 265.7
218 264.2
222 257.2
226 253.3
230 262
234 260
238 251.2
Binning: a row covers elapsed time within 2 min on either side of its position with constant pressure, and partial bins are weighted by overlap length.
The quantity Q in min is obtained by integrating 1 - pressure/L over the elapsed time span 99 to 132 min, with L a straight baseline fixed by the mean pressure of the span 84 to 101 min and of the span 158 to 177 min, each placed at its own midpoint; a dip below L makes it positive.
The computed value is -0.7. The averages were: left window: 271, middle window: 277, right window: 271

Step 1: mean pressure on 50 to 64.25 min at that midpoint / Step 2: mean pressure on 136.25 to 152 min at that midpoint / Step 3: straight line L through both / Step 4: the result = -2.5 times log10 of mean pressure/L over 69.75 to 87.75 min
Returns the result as 0.01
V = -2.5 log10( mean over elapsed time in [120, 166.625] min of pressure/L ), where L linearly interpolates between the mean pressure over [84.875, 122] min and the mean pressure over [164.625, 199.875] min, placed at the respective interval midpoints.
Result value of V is 0.01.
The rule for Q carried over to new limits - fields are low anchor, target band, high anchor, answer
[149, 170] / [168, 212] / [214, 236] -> -0.76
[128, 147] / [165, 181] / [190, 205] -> -0.58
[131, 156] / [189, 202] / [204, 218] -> -0.54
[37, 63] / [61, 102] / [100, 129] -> 0.24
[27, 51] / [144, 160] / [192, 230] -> -0.91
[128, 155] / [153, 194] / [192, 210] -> -1.84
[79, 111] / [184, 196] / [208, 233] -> -0.60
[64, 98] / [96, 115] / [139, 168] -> -0.61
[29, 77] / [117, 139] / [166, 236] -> 0.10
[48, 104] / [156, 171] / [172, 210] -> 0.05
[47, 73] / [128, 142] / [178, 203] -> 0.61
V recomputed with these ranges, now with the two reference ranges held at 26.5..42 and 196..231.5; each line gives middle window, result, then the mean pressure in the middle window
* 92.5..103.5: -0.035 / 277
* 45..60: -0.030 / 279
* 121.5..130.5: -0.050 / 279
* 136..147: -0.014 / 269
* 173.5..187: -0.077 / 282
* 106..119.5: -0.019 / 272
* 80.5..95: -0.007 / 271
